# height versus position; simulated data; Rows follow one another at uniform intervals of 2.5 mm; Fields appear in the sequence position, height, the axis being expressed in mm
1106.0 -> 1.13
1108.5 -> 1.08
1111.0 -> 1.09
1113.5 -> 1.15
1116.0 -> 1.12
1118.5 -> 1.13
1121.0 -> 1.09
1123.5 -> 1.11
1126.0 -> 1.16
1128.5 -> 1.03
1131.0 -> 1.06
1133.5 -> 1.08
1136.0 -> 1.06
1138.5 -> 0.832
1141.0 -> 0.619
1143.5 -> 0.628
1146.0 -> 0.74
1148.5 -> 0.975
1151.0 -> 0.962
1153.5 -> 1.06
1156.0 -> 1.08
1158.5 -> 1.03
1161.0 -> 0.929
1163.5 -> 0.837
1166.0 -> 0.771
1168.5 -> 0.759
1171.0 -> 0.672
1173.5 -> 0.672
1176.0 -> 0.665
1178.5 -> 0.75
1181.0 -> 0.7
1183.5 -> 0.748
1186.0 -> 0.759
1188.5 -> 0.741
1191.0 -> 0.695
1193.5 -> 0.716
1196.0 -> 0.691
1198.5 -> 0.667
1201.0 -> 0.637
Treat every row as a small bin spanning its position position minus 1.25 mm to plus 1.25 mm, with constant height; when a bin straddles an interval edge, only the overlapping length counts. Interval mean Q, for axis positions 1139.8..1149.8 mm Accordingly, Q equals 0.742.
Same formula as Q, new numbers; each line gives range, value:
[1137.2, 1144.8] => 0.696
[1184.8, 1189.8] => 0.749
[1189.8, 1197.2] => 0.701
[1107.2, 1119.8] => 1.11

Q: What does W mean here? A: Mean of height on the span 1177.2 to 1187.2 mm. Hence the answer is 0.739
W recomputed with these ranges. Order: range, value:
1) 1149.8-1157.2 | 1.03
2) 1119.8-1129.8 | 1.1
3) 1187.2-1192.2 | 0.719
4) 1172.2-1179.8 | 0.696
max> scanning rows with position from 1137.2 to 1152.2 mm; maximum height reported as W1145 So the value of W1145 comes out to 0.975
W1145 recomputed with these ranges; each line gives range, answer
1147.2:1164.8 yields 1.08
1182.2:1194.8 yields 0.759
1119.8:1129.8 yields 1.16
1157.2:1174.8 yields 1.03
